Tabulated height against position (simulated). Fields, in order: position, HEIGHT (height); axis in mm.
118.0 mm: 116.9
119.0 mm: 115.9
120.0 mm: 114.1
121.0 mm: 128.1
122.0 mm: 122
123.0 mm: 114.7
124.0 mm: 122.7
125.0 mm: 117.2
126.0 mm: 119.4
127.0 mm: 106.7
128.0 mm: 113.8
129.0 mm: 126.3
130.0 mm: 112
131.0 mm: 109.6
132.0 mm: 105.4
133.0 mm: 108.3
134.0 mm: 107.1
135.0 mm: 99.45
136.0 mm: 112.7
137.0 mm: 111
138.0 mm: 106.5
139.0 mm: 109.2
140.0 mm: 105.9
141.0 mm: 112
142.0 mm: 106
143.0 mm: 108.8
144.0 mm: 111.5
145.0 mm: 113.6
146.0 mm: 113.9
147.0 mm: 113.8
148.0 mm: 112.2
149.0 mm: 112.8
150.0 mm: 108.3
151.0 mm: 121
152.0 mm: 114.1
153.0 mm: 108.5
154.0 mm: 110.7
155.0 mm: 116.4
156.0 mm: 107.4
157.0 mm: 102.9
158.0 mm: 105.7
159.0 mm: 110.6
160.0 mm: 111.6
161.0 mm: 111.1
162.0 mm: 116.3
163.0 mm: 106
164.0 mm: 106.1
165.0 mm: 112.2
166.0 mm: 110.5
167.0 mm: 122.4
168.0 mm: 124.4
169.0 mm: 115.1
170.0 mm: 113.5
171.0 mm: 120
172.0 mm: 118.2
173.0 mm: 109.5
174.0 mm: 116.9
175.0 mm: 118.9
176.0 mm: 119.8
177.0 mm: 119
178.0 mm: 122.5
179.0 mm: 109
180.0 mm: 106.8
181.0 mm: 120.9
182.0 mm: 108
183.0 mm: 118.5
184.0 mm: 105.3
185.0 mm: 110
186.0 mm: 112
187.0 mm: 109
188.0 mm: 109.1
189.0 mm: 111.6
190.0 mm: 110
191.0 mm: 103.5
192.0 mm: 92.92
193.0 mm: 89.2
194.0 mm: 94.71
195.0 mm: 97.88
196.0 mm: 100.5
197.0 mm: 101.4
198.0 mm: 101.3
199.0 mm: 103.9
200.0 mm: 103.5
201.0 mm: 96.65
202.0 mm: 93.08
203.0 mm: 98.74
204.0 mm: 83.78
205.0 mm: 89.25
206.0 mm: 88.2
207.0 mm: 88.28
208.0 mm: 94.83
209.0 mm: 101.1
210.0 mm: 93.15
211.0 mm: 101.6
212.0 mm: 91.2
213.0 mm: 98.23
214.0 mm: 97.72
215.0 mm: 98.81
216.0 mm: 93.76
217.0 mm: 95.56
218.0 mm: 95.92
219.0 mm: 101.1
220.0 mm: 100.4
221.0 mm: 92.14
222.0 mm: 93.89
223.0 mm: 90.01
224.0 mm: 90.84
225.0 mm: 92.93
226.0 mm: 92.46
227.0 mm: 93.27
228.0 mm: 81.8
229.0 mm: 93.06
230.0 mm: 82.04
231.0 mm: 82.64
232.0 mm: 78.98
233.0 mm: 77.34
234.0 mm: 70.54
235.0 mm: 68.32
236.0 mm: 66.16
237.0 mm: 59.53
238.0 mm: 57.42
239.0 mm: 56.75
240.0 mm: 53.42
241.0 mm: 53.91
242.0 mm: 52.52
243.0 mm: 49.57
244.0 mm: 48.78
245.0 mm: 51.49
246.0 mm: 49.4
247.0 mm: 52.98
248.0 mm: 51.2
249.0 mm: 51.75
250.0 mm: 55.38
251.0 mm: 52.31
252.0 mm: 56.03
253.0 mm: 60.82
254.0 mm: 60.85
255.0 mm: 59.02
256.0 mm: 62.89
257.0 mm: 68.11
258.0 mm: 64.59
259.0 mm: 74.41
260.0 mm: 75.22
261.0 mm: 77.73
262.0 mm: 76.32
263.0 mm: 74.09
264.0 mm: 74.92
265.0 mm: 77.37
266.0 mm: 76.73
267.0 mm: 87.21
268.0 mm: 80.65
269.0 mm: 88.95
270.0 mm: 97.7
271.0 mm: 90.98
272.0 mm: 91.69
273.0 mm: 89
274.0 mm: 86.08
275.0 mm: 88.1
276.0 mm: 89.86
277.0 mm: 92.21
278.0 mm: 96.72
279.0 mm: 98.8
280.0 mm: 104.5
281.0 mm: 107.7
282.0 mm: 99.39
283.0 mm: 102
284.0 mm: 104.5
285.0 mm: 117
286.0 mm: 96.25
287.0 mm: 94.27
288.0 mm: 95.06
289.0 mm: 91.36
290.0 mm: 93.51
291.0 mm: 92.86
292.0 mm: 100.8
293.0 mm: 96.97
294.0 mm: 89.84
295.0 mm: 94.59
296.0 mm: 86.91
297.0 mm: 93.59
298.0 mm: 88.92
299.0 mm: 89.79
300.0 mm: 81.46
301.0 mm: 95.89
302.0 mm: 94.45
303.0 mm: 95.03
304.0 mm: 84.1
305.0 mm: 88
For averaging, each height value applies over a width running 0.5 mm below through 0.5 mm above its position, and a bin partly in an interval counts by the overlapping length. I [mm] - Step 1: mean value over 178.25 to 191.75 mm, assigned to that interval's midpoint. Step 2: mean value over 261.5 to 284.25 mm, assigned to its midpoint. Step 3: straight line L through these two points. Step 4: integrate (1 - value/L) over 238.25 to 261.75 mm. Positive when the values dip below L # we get 9.1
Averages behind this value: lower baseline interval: 110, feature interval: 58.4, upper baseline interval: 90.1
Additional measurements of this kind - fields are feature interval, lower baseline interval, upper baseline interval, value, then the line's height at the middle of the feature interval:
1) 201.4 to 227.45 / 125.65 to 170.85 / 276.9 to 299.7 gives 2.6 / 105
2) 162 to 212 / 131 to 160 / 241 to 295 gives -3.2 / 99.6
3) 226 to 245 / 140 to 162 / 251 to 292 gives 5.1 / 92.9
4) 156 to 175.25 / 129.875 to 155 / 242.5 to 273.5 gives -2.1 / 102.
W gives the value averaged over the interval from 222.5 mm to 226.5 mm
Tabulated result 91.6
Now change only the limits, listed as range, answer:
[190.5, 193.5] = 95.2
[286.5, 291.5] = 93.4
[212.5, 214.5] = 98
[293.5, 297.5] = 91.2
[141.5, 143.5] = 107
